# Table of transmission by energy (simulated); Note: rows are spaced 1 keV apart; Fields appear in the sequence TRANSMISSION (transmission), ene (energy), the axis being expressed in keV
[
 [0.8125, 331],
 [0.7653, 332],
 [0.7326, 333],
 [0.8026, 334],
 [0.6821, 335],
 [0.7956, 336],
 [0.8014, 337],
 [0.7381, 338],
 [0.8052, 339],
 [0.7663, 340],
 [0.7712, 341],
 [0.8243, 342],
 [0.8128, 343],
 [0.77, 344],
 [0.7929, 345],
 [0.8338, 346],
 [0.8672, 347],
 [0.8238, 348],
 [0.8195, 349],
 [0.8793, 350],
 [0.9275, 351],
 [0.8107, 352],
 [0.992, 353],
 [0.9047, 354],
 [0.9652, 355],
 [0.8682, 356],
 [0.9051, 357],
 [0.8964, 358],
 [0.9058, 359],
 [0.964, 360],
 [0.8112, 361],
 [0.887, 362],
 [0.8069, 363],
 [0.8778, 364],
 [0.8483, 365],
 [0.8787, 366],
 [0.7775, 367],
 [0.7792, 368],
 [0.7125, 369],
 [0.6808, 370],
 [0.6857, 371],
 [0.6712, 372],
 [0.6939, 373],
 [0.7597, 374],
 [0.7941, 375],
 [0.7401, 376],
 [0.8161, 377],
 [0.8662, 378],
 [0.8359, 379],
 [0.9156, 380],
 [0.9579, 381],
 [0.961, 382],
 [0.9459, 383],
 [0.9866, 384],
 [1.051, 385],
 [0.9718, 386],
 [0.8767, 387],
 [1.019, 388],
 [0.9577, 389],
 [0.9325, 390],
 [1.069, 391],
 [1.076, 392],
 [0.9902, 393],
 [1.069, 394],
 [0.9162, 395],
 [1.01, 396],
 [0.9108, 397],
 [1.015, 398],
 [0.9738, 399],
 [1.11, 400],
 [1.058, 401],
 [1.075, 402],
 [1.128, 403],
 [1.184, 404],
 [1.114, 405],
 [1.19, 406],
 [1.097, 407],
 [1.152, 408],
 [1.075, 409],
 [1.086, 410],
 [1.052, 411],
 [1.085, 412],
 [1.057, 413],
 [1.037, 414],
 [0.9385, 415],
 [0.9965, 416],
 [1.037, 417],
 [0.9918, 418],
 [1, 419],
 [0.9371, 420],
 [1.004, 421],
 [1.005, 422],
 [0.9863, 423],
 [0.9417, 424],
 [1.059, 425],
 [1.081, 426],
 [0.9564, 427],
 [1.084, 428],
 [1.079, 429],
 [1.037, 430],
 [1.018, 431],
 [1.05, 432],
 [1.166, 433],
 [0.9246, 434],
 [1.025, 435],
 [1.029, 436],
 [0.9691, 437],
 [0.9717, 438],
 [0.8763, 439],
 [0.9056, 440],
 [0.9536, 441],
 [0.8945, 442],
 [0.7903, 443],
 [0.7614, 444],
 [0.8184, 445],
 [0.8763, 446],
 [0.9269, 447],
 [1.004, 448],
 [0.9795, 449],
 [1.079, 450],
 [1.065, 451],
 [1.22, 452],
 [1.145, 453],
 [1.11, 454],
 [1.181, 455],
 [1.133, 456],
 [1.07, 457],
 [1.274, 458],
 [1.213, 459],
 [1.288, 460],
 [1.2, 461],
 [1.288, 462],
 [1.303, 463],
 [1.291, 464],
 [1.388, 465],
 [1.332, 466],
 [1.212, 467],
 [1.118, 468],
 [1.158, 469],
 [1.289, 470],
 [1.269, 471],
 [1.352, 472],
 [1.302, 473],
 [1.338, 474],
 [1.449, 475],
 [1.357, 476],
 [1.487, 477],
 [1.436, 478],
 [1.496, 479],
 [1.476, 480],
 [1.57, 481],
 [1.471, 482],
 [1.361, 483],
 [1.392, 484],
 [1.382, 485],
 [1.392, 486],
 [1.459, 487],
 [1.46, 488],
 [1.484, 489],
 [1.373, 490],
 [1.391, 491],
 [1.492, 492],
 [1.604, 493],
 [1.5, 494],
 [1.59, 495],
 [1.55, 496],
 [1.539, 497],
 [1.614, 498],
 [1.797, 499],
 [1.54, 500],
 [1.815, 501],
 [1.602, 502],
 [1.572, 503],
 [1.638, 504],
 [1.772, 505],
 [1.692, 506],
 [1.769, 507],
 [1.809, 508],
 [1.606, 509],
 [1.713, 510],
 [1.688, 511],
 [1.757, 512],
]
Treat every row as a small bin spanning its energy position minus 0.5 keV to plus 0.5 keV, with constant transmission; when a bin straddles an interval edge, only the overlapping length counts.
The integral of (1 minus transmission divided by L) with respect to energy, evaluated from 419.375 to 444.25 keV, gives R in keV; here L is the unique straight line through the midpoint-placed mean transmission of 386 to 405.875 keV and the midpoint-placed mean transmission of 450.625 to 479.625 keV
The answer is 3.6 keV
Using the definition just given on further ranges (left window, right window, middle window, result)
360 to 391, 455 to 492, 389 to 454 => 3.41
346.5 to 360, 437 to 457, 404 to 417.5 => -1.78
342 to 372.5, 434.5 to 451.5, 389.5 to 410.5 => -4.04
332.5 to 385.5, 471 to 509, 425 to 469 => 7.61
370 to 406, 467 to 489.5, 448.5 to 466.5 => 1.20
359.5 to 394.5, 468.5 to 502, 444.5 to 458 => 2.37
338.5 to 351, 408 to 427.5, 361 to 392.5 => 1.52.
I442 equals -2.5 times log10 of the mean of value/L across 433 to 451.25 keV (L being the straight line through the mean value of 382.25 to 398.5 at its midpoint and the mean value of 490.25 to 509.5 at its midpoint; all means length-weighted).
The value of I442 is 0.34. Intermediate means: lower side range 0.987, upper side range 1.62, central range 0.941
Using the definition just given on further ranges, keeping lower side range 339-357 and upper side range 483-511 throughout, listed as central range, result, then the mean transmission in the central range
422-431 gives 0.198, 1.03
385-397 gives 0.073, 0.989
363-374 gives 0.235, 0.763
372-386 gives 0.156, 0.868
